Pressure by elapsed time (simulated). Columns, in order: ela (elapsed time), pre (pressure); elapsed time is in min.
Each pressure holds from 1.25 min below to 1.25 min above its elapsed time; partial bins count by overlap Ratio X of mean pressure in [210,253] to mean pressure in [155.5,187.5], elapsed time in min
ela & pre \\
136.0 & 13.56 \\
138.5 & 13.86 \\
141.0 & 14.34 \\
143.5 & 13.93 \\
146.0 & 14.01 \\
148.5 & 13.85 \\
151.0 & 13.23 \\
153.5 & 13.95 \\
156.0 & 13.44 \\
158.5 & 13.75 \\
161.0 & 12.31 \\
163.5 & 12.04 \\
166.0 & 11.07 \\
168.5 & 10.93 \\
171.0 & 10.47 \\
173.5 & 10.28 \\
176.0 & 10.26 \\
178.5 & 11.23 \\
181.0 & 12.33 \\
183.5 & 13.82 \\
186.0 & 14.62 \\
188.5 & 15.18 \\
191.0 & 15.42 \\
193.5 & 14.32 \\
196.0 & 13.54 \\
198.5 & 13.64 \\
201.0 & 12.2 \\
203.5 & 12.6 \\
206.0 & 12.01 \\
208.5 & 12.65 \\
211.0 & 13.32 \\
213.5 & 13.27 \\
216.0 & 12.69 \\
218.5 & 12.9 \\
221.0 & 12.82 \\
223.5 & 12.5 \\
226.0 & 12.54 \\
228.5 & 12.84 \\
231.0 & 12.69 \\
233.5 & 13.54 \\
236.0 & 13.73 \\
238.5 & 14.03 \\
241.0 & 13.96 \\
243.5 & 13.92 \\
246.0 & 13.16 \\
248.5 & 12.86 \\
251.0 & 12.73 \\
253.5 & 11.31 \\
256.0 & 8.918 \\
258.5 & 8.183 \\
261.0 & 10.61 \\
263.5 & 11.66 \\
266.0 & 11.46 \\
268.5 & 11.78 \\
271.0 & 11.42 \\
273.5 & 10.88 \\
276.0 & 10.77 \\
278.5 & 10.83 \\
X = 1.09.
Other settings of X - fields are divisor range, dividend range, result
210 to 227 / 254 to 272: 0.82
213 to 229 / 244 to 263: 0.88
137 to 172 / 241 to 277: 0.89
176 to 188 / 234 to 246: 1.07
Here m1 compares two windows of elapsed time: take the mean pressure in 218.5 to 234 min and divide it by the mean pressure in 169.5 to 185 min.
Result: 1.12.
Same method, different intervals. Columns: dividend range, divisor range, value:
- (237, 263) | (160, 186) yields 1.03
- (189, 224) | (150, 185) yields 1.09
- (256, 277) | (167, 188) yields 0.91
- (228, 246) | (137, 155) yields 0.98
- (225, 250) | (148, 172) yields 1.07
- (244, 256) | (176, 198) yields 0.90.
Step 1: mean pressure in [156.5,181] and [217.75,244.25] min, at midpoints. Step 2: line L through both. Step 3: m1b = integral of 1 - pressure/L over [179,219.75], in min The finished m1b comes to -3.5 min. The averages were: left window 11.5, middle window 13.4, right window 13.2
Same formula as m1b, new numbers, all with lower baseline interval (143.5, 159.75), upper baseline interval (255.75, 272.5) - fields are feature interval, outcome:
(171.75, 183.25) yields 1.6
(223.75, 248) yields -4.0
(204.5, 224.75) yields -1.3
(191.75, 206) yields -0.9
